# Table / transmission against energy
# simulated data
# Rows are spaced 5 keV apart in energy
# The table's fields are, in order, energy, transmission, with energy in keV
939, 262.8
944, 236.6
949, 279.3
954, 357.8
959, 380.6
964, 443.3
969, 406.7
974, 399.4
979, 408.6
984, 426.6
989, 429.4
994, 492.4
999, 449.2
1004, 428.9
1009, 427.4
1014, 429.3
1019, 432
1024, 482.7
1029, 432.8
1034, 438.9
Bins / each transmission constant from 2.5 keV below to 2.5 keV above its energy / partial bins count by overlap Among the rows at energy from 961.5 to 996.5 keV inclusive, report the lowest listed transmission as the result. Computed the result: 399.4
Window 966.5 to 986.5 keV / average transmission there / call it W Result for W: 410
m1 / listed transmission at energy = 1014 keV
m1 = 429.3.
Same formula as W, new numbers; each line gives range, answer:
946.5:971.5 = 374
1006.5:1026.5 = 443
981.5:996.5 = 449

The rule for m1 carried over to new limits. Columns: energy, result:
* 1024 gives 482.7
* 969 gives 406.7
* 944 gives 236.6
